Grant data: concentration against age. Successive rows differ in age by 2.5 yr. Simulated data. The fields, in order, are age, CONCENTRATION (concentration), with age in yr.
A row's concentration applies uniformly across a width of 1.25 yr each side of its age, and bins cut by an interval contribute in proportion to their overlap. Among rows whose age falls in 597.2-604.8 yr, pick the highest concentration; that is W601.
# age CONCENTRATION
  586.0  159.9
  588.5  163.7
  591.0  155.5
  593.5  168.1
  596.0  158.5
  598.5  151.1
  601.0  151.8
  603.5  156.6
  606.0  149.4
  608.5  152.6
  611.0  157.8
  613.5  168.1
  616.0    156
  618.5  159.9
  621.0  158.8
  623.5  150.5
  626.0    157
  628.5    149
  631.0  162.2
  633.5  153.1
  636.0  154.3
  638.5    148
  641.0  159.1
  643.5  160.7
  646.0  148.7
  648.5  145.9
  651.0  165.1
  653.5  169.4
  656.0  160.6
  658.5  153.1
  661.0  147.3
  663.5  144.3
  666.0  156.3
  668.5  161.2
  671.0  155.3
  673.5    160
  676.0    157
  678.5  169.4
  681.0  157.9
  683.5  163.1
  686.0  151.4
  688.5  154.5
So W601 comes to 156.6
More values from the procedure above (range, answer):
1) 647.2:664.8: 169.4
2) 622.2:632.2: 162.2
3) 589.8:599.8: 168.1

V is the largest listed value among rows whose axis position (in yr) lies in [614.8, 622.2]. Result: 159.9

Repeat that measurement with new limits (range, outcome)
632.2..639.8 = 154.3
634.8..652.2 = 165.1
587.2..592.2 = 163.7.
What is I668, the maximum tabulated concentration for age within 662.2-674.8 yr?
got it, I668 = 161.2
